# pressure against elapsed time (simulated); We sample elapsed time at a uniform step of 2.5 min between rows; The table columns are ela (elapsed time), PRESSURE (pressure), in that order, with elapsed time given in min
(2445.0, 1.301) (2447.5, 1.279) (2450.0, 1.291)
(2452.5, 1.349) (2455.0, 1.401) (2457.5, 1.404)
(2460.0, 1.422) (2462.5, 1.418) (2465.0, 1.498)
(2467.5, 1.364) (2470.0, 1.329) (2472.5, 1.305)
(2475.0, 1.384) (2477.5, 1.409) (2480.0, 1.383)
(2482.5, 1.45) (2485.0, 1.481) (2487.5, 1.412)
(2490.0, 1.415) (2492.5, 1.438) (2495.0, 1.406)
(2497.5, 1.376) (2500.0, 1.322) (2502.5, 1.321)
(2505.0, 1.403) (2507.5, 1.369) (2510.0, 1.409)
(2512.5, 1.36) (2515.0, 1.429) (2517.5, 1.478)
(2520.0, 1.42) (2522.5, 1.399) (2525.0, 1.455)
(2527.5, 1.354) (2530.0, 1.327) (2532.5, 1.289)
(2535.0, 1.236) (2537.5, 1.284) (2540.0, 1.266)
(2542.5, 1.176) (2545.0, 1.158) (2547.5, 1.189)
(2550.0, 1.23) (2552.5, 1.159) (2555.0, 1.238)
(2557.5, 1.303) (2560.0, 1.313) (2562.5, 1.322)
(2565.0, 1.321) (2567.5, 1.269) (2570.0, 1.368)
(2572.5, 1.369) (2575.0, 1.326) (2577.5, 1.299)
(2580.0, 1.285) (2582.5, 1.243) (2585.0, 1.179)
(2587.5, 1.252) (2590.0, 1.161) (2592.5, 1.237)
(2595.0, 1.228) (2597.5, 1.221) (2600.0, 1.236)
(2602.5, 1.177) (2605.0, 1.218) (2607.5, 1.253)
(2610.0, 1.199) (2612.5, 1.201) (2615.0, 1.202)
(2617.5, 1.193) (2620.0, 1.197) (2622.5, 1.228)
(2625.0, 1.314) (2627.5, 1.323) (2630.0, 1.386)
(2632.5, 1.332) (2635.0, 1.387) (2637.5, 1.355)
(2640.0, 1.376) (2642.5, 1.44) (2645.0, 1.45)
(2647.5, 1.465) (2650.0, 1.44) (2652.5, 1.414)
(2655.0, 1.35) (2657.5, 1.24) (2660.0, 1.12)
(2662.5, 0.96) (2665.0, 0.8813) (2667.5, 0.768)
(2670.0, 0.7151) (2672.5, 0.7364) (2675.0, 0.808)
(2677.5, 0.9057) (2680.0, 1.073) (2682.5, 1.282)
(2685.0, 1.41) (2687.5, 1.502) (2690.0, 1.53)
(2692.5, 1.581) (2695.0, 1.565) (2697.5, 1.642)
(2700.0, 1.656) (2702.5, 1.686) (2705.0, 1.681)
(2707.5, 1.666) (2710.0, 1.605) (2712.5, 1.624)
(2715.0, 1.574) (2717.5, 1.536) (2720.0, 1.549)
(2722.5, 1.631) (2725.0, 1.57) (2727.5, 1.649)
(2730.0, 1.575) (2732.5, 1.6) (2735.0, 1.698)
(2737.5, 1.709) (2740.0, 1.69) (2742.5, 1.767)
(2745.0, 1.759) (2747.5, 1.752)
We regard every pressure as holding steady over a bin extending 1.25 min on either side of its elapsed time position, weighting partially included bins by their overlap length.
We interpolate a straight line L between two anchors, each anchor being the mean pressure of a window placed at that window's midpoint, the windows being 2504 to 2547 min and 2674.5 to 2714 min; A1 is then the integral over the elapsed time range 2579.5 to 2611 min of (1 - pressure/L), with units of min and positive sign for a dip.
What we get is 3.8 min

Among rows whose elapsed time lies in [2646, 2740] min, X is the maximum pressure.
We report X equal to 1.709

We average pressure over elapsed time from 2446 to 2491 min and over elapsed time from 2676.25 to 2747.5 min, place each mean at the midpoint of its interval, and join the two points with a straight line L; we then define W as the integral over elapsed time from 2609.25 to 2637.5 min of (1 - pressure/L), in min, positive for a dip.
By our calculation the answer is 4.3 min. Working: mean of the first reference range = 1.39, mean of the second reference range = 1.56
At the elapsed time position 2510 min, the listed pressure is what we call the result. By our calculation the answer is 1.409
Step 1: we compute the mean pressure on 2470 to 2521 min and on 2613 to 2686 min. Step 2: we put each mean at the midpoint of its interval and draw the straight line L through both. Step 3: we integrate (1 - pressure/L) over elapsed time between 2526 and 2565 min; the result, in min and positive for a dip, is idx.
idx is 2.12 min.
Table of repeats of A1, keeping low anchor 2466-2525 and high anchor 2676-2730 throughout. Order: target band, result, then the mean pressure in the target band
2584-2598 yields 2.30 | 1.21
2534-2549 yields 2.16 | 1.22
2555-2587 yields 3.20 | 1.3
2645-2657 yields 0.63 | 1.41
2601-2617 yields 2.78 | 1.21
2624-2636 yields 1.03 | 1.35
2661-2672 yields 4.89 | 0.831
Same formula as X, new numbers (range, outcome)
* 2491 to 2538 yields 1.478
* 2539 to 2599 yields 1.369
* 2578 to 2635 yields 1.387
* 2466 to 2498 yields 1.481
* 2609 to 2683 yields 1.465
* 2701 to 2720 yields 1.686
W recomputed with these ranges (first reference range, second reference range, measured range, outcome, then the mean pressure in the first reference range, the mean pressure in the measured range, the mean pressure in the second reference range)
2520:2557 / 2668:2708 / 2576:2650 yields 1.08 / 1.27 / 1.28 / 1.32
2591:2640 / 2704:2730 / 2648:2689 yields 9.36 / 1.26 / 1.11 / 1.61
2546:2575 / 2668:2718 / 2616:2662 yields 0.38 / 1.28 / 1.33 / 1.38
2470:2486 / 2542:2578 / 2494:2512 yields -0.19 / 1.4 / 1.37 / 1.27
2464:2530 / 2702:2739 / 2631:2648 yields 1.58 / 1.4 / 1.4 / 1.62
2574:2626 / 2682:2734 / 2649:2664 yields 1.78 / 1.23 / 1.24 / 1.58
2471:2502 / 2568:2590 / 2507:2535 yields -0.62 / 1.4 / 1.38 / 1.28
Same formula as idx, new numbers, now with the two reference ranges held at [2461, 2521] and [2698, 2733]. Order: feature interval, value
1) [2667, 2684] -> 7.2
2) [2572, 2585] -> 1.7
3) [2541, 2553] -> 2.2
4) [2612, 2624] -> 2.5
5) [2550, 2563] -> 1.8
